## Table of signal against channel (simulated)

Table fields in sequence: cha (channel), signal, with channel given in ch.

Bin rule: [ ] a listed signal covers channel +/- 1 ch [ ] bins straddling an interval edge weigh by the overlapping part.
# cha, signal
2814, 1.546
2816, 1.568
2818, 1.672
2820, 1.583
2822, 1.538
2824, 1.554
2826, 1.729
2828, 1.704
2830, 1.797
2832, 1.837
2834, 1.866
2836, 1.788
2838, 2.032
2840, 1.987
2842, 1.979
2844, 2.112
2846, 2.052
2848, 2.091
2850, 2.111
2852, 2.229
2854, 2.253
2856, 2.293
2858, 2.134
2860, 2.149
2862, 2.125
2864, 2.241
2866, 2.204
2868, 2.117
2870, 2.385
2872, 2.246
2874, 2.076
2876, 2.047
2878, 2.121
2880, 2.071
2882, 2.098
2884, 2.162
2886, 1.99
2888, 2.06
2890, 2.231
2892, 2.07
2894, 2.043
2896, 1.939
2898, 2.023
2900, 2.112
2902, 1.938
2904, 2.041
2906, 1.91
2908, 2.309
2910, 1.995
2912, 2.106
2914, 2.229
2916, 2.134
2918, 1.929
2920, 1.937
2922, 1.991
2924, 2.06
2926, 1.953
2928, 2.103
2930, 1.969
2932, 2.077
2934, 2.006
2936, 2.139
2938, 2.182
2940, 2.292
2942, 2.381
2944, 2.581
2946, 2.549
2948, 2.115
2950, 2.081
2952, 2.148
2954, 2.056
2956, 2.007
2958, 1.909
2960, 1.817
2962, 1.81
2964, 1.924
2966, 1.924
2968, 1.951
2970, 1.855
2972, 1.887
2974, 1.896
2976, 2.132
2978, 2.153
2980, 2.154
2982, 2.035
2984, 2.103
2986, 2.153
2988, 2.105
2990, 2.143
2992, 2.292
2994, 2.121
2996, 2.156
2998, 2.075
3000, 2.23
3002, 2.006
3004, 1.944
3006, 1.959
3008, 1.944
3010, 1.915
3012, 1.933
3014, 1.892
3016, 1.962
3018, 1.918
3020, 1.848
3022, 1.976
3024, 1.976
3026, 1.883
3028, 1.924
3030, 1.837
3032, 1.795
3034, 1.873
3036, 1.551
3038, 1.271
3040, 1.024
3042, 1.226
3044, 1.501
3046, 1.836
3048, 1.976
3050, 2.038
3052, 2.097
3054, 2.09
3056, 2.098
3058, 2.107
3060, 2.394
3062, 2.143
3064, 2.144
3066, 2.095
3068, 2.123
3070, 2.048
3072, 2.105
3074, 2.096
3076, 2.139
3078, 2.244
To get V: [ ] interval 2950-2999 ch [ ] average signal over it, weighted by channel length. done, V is 2.03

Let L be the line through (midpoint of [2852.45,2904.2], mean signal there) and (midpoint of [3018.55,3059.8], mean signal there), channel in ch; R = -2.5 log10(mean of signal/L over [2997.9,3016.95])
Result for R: -0.062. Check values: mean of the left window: 2.12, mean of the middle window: 1.98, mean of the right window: 1.81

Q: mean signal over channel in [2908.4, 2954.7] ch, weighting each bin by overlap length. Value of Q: 2.13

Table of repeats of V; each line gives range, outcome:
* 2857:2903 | 2.11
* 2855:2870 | 2.19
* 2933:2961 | 2.16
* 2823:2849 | 1.89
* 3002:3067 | 1.88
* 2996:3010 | 2.03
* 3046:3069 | 2.11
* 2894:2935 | 2.04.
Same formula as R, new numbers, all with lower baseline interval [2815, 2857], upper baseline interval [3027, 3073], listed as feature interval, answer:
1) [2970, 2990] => -0.10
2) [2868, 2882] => -0.14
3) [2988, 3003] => -0.14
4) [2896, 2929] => -0.09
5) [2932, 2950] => -0.19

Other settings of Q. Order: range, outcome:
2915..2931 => 2.01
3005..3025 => 1.93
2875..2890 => 2.09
